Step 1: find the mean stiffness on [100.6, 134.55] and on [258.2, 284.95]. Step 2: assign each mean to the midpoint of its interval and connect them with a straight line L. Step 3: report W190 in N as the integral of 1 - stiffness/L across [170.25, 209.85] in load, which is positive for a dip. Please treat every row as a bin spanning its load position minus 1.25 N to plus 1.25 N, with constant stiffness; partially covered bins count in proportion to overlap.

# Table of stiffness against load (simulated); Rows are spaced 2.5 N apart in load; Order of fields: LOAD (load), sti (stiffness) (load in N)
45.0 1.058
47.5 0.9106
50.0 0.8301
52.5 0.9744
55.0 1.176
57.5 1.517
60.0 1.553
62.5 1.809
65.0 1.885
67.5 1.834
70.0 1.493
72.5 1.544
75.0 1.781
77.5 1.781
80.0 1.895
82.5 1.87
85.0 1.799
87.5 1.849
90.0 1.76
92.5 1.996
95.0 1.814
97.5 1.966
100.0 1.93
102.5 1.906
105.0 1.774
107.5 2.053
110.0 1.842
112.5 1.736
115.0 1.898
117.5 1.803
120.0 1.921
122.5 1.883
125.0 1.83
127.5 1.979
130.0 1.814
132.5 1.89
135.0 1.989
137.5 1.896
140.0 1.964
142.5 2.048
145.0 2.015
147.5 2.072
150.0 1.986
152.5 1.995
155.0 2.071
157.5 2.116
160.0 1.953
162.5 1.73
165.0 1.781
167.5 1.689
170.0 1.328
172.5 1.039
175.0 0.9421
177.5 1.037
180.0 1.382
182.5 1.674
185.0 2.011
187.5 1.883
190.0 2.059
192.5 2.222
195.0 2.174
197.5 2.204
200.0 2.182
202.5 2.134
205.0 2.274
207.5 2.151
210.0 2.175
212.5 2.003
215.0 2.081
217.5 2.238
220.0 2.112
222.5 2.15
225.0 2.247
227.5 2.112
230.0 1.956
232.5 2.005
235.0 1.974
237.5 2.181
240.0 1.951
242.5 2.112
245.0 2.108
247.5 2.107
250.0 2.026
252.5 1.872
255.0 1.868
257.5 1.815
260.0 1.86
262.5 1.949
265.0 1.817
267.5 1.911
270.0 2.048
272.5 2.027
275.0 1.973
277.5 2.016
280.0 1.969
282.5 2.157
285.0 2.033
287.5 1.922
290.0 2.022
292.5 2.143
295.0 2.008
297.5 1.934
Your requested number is 2.1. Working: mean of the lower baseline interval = 1.88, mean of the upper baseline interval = 1.97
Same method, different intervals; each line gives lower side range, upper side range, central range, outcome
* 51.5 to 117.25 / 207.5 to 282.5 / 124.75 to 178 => 2.1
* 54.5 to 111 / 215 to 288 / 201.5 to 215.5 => -1.3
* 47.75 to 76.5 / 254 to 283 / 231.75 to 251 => -1.8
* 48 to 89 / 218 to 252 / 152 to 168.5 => -0.4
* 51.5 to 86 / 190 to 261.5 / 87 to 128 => -3.0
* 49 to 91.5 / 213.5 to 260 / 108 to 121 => -0.9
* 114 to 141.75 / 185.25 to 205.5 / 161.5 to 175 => 3.8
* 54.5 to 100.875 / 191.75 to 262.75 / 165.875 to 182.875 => 5.8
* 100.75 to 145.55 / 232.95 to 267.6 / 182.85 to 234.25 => -4.3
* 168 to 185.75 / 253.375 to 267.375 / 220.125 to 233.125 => -3.5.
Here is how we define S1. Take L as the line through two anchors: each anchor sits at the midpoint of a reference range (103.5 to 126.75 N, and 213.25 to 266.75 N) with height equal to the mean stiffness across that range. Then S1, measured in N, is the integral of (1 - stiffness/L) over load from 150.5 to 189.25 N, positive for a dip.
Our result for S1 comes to 5.6 N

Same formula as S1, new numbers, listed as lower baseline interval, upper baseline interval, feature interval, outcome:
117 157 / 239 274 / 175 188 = 2.91 N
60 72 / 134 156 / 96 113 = -0.31 N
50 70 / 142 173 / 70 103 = -4.91 N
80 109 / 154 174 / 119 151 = -3.06 N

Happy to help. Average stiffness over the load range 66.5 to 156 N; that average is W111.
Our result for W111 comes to 1.88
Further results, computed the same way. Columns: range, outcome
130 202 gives 1.84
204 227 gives 2.16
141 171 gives 1.9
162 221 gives 1.85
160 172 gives 1.63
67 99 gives 1.8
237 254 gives 2.04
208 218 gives 2.12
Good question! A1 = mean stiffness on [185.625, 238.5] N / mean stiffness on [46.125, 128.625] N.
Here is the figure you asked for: 1.24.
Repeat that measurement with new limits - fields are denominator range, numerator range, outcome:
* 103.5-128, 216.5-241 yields 1.12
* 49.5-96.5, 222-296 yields 1.21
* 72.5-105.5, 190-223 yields 1.17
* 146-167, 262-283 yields 1.01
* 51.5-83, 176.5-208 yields 1.20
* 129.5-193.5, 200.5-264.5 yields 1.15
